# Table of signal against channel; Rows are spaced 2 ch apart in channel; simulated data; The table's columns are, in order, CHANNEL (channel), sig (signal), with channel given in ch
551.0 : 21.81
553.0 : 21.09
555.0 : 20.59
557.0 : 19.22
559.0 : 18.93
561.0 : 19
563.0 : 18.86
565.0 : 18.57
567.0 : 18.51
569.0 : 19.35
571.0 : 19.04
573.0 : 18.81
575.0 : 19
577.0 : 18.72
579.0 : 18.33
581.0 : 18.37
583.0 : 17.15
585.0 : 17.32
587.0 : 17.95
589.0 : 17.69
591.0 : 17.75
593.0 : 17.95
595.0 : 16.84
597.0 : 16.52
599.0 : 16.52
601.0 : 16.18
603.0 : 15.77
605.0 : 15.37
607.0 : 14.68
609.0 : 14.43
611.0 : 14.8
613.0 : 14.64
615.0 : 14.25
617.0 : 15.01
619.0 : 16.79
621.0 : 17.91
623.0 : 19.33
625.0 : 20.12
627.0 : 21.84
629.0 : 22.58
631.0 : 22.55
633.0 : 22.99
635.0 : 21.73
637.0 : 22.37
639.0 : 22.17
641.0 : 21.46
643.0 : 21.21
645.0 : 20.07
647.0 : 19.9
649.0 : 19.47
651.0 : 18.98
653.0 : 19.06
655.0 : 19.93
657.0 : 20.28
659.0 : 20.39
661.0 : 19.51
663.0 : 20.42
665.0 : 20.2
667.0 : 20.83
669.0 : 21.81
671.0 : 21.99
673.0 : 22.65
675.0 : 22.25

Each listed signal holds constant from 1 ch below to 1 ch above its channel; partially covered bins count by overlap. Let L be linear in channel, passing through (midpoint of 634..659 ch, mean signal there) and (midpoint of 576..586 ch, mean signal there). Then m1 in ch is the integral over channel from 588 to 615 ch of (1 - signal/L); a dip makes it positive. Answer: 3.9 ch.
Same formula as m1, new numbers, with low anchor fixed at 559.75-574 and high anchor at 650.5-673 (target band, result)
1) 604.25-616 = 2.9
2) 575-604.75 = 2.9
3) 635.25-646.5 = -0.7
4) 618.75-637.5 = -1.0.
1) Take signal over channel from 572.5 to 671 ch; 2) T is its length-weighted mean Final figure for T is 18.8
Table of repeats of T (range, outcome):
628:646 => 21.9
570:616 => 16.9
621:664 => 20.7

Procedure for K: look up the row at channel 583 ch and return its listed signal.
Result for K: 17.15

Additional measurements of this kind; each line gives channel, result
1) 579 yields 18.33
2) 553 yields 21.09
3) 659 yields 20.39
